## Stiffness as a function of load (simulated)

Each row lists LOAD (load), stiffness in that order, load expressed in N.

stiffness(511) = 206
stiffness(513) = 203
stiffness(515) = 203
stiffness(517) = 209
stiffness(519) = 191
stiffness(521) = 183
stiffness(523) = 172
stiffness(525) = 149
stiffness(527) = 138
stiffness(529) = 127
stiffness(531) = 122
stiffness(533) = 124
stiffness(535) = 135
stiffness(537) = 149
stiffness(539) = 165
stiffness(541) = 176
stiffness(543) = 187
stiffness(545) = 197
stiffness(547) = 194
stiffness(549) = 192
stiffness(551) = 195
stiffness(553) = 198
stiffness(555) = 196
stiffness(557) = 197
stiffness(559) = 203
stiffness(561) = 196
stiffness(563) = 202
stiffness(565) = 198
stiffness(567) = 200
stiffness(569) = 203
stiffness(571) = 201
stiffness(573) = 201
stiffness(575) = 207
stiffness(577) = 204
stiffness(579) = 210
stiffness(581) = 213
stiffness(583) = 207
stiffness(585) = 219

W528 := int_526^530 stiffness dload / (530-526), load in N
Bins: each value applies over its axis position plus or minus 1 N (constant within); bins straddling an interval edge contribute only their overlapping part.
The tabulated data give 132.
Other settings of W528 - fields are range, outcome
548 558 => 196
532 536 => 130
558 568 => 200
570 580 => 205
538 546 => 181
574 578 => 206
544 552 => 194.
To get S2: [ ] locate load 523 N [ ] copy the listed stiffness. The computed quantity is 172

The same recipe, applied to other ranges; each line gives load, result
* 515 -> 203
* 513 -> 203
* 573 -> 201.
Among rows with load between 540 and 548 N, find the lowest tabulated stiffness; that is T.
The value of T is 176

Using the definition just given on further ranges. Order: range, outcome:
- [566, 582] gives 200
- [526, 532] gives 122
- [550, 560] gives 195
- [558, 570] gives 196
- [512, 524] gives 172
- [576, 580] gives 204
